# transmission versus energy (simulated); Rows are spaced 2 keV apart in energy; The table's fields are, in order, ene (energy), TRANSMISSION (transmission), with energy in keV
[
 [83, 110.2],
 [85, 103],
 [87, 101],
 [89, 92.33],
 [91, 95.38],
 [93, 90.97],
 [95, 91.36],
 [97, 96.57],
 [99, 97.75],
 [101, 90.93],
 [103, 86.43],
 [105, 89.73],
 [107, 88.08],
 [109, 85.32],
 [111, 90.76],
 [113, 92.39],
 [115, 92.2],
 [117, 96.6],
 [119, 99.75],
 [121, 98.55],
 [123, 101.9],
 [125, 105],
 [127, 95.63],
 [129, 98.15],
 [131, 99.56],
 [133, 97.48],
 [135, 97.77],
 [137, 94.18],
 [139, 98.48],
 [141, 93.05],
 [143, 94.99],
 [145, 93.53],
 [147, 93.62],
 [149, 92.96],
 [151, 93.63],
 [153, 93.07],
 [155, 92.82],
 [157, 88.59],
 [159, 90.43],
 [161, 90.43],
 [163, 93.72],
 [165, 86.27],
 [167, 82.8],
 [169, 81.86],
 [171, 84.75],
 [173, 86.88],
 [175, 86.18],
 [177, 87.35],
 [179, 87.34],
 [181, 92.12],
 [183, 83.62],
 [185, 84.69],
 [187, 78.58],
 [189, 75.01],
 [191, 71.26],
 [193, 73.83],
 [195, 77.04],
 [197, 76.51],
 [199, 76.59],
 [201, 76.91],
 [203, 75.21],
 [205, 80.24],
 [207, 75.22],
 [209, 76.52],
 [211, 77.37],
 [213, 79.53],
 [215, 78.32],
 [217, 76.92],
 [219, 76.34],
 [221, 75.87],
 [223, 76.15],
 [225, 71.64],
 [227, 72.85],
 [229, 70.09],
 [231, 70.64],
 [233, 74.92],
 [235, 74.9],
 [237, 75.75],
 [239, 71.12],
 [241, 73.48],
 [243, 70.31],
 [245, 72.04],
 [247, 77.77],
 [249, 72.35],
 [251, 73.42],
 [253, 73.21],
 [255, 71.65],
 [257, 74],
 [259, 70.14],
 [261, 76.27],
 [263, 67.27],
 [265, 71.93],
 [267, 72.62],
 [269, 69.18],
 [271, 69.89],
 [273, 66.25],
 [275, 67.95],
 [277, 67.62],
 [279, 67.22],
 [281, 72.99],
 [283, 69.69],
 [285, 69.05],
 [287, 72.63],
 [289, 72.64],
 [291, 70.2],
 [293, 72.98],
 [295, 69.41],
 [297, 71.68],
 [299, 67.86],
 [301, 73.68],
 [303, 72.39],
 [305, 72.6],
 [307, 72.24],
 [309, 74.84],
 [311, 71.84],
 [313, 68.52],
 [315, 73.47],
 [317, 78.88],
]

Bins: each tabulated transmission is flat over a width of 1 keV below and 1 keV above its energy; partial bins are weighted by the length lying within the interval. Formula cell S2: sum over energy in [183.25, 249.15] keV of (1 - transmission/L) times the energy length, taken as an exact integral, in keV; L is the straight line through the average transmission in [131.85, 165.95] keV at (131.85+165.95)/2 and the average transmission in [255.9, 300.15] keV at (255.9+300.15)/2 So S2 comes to 4.7 keV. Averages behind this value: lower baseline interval 93.3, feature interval 75.5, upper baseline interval 70.4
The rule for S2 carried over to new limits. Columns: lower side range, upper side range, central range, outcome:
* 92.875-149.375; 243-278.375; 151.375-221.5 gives 1.40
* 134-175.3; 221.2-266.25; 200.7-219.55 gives 0.57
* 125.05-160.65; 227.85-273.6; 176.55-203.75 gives 1.71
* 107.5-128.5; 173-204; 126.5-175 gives -1.92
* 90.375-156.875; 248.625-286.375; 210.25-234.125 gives 0.96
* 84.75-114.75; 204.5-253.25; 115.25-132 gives -1.85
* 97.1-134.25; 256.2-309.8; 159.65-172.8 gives 0.13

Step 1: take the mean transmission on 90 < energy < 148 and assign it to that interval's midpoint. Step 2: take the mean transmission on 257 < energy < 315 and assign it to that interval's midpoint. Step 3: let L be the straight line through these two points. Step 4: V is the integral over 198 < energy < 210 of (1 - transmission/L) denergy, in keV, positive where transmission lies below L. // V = 0.8 keV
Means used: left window 94.7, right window 70.9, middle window 76.8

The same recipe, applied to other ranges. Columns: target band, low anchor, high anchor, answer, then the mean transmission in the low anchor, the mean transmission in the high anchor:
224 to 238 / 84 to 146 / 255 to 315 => 1.0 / 95.1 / 70.9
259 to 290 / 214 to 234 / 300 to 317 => 1.4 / 74.4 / 72.8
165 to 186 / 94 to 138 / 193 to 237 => -0.6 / 94.8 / 75.7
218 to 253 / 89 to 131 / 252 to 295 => 1.2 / 94.3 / 70.7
